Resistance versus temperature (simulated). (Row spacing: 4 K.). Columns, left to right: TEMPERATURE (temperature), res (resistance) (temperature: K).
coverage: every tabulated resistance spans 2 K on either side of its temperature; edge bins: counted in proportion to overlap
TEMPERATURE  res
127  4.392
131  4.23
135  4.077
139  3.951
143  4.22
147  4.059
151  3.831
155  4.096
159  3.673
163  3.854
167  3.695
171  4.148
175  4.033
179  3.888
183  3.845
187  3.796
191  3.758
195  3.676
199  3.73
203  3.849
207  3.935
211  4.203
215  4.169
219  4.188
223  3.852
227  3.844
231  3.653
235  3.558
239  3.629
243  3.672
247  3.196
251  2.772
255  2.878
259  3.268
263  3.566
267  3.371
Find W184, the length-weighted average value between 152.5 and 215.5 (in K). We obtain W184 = 3.89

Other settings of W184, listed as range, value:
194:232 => 3.92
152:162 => 3.88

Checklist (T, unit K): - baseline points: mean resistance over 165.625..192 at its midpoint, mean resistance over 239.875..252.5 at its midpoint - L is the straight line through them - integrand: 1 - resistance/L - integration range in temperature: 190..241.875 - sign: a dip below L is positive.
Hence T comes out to -4.5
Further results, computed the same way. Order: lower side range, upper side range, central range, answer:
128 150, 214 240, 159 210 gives 1.50 K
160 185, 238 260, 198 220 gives -2.75 K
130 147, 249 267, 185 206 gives -0.70 K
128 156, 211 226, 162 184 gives 0.86 K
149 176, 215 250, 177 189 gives -0.01 K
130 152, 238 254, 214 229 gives -2.37 K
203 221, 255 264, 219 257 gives 1.77 K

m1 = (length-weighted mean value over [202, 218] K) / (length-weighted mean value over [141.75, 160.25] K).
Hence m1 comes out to 1.02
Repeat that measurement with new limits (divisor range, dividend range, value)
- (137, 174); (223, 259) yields 0.87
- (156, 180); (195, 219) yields 1.02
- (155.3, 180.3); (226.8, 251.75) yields 0.89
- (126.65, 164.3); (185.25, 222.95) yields 0.97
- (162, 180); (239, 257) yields 0.81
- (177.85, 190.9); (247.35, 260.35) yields 0.78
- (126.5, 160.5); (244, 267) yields 0.79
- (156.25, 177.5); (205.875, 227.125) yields 1.04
